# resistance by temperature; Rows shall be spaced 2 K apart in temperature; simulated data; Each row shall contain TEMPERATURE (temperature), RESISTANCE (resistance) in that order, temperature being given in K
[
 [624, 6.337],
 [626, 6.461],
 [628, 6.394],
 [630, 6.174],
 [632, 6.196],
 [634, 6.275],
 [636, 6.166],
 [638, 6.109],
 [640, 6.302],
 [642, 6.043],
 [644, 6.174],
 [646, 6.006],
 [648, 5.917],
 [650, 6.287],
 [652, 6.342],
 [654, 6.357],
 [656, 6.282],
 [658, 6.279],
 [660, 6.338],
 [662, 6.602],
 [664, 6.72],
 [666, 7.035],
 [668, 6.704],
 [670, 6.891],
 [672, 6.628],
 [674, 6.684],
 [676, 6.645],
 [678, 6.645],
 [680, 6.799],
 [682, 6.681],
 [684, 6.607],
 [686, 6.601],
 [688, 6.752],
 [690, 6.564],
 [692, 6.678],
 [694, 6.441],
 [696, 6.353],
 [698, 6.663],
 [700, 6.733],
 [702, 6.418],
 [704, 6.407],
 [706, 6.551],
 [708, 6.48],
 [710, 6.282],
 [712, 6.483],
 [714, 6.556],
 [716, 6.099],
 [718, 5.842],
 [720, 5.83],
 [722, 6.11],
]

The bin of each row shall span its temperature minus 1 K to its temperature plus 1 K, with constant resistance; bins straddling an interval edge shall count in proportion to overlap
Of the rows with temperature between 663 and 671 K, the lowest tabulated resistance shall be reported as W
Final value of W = 6.704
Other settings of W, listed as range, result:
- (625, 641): 6.109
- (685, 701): 6.353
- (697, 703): 6.418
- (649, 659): 6.279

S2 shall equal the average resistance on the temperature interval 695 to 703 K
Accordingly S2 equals 6.54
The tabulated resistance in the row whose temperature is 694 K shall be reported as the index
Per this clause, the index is 6.441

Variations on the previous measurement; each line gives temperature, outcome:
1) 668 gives 6.704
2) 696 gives 6.353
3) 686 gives 6.601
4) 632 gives 6.196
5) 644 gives 6.174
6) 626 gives 6.461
